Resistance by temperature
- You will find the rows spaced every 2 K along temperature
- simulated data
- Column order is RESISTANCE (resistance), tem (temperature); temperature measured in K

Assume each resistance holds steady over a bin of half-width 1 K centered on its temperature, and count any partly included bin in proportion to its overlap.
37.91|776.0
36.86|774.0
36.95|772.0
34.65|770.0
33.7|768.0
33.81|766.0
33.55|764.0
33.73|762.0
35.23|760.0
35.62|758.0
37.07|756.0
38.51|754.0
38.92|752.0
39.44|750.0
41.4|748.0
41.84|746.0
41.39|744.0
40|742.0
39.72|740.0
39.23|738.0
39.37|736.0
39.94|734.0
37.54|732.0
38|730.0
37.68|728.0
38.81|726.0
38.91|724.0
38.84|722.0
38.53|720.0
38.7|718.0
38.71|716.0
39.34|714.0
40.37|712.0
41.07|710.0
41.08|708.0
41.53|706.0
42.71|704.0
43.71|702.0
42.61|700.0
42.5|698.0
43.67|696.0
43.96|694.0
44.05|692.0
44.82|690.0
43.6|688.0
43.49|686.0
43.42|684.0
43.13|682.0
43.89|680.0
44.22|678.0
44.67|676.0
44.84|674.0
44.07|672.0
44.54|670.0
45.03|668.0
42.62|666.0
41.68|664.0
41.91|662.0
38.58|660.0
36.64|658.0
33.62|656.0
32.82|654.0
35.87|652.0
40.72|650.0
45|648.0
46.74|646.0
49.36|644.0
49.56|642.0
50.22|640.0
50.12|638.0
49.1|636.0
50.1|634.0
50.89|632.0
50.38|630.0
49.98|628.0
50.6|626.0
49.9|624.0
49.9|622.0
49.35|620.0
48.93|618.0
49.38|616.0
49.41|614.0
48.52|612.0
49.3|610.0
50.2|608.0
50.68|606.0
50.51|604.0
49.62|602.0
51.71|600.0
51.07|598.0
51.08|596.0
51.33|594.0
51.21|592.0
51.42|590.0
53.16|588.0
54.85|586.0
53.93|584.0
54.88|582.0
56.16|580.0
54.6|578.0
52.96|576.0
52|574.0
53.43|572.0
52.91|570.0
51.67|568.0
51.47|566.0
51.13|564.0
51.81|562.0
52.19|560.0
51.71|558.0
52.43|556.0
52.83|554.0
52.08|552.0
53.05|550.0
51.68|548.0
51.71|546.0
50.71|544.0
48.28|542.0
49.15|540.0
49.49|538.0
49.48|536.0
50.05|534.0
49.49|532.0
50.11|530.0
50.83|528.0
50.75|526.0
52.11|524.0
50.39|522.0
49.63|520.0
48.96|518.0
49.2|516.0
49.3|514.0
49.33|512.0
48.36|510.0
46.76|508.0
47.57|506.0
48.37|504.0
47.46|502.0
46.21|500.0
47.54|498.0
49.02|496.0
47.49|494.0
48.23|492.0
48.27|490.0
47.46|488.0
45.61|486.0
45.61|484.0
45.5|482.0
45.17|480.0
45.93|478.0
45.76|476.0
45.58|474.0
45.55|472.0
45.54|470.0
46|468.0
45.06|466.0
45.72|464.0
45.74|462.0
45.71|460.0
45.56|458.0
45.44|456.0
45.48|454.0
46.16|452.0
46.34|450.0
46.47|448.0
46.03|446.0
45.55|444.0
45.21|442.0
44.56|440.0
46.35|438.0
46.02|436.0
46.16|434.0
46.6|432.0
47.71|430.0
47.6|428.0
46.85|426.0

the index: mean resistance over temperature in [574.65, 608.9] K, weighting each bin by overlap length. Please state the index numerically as 52.3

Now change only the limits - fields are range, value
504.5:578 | 50.7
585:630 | 50.5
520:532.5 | 50.6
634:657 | 44.2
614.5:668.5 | 45.6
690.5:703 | 43.5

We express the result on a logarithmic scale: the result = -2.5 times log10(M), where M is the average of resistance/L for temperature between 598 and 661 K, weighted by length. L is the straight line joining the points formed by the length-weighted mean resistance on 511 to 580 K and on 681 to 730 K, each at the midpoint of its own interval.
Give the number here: -0.02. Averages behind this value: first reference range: 51.2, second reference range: 41.4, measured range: 47.1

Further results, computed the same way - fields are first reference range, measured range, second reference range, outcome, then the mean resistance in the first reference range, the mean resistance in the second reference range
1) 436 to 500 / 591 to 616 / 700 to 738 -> -0.179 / 46.1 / 39.8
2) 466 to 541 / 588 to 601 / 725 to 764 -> -0.160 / 48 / 38.5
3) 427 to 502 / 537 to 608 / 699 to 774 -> -0.200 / 46.2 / 38.7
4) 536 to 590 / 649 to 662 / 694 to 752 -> 0.226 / 52.2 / 40.3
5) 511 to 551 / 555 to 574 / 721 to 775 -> -0.082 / 50.2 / 37.8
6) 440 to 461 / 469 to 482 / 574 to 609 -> 0.031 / 45.7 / 52.3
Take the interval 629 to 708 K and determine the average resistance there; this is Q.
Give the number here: 43.8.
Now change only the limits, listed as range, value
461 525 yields 47.3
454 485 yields 45.6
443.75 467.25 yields 45.8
